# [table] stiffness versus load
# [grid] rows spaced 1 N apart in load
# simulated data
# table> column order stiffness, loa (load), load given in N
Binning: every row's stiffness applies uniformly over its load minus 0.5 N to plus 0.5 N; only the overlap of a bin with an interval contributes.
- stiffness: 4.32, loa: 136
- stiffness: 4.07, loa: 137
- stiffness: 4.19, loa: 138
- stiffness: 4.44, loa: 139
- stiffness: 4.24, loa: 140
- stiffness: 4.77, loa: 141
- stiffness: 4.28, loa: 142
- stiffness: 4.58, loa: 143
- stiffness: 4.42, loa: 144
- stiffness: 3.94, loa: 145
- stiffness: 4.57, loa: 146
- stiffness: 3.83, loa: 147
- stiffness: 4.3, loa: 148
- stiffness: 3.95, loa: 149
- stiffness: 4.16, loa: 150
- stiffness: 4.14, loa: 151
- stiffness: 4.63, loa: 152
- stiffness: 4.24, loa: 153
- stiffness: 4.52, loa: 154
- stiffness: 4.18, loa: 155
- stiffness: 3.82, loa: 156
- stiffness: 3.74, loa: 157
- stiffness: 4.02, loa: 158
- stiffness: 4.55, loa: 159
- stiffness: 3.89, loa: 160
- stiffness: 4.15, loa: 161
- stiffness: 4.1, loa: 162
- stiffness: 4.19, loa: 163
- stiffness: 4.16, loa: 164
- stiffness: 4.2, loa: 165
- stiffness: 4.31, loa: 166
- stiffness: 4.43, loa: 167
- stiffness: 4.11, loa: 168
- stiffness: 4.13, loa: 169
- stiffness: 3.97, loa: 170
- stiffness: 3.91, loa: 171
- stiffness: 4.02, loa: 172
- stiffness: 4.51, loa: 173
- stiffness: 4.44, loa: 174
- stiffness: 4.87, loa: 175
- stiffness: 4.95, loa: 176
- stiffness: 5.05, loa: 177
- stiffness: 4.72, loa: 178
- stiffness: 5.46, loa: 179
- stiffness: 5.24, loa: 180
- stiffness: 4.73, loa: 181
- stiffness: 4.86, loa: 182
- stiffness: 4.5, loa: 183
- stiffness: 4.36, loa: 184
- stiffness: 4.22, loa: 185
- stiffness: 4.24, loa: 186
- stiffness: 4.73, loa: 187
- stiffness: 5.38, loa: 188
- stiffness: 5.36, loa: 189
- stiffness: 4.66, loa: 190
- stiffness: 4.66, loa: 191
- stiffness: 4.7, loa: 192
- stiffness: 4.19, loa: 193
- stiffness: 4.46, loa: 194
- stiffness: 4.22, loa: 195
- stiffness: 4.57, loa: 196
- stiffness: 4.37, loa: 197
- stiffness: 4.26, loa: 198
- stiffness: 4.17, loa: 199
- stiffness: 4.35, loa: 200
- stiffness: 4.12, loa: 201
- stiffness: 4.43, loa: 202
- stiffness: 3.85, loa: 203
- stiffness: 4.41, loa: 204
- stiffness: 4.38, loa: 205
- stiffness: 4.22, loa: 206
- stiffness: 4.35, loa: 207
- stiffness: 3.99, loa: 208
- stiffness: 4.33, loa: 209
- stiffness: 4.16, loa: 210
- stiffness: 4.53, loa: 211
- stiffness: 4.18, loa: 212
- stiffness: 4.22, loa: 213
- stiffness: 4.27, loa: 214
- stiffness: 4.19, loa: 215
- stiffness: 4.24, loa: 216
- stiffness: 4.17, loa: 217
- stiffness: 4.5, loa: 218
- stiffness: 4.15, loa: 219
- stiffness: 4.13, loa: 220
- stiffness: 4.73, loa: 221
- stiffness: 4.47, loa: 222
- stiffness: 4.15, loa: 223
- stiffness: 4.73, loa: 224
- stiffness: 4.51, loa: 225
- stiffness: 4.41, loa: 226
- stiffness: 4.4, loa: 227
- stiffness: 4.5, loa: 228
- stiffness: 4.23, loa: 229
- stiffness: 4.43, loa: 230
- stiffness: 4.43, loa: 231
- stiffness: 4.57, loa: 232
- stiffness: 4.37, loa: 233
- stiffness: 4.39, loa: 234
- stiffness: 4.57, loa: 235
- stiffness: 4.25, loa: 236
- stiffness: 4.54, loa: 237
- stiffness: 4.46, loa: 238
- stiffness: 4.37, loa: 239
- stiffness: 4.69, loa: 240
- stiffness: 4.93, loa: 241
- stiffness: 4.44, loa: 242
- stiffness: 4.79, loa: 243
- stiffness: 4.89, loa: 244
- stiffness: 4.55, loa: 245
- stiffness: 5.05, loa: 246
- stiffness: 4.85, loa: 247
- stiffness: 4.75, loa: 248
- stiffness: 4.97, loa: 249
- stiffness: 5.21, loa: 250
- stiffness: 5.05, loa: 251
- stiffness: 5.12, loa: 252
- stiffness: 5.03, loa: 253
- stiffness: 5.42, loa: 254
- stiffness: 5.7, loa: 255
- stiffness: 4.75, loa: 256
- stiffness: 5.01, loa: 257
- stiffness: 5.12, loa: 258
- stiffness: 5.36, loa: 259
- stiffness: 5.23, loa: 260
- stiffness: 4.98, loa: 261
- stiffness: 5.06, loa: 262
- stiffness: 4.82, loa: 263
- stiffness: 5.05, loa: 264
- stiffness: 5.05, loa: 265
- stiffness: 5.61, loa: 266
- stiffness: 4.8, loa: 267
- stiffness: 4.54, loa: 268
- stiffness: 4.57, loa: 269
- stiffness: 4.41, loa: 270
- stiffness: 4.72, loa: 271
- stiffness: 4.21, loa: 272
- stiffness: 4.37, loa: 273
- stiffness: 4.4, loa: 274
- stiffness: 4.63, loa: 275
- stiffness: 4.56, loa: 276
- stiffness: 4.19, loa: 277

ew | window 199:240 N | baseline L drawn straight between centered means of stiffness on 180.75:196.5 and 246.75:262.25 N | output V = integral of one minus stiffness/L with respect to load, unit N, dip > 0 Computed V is 4.2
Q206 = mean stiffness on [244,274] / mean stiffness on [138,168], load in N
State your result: 1.2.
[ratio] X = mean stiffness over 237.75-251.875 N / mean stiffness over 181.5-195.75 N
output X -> 1.0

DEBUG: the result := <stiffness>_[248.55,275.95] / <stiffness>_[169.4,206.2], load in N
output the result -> 1.09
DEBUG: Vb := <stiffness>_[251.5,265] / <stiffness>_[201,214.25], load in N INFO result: 1.21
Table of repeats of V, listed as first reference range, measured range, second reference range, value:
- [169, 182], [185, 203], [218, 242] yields 0.3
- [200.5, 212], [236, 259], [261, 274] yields -1.5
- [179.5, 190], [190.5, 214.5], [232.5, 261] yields 2.4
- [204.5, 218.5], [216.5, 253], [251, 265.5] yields 0.8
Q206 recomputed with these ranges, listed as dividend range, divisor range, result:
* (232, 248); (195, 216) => 1.08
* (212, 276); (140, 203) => 1.06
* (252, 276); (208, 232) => 1.13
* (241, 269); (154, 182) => 1.14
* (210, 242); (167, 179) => 0.99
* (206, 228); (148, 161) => 1.04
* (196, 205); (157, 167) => 1.03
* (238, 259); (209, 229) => 1.14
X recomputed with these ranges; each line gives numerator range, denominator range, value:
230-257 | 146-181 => 1.10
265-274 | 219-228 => 1.05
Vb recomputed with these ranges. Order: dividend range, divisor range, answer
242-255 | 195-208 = 1.16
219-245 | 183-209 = 1.01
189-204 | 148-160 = 1.05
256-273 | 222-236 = 1.10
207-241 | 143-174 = 1.05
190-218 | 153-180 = 0.99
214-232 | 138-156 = 1.02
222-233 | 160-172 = 1.07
